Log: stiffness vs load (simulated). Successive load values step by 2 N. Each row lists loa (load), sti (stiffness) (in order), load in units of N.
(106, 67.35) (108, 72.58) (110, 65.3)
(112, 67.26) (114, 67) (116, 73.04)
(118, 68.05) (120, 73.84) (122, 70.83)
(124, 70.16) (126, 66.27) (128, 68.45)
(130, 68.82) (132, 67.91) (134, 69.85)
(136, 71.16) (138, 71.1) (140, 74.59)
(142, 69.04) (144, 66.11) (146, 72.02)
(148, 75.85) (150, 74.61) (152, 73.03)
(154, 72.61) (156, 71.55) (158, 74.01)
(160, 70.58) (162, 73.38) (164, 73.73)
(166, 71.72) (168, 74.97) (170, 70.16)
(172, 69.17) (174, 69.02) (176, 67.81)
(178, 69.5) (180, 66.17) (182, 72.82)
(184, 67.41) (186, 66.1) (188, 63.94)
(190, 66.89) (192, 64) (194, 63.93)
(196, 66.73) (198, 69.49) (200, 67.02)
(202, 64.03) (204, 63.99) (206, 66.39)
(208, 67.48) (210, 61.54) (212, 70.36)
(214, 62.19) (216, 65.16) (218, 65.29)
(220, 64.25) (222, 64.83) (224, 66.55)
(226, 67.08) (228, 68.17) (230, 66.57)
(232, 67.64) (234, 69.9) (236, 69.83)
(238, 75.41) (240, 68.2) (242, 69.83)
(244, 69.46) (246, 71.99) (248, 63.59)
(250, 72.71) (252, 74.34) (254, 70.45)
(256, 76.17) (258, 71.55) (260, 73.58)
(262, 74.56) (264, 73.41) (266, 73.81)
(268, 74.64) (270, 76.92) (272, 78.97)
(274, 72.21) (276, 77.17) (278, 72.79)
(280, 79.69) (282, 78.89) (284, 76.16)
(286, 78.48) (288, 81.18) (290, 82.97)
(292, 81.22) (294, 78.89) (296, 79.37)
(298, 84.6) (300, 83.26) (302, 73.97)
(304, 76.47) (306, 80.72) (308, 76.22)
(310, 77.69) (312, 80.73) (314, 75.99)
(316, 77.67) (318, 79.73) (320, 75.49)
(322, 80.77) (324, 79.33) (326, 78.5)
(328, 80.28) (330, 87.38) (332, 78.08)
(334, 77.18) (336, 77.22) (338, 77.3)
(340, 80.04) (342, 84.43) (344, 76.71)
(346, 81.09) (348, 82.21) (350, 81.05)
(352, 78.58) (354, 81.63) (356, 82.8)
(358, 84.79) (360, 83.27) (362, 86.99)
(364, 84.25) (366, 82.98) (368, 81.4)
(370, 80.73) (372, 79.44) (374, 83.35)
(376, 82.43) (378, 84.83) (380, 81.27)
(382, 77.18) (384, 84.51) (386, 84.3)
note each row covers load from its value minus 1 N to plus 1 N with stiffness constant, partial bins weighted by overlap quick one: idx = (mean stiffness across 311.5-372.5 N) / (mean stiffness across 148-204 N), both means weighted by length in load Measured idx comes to 1.2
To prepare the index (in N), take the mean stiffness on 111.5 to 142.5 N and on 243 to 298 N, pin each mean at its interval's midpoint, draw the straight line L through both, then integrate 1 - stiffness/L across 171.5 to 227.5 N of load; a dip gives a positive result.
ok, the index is 4.9 N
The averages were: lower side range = 69.9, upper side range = 75.5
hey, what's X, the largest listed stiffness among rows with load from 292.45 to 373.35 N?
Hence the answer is 87.38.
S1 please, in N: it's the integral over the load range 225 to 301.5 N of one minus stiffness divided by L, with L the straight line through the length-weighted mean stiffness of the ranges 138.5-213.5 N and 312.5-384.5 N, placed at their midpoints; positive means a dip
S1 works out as 0.80 N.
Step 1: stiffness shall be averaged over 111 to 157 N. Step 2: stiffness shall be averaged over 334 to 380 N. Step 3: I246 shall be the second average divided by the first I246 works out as 1.16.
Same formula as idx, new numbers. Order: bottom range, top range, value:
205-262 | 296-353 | 1.16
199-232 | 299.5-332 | 1.20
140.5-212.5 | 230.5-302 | 1.08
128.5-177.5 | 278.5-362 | 1.12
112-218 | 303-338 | 1.14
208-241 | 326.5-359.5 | 1.20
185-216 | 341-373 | 1.25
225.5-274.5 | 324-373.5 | 1.13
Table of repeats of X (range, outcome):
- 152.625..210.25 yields 74.97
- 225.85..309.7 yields 84.6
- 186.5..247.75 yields 75.41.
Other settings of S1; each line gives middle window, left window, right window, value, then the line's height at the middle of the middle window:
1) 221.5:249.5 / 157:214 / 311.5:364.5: 1.39 N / 72.2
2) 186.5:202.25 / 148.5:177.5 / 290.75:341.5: 1.62 N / 73.4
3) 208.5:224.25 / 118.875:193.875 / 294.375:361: 1.83 N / 73.6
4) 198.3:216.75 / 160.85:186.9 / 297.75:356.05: 1.71 N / 72.2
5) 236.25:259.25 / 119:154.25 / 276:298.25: 1.73 N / 77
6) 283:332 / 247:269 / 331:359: -1.60 N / 76.9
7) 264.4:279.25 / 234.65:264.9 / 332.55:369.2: -0.30 N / 73.7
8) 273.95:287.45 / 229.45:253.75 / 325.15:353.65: -0.53 N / 74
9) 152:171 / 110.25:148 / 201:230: -1.20 N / 68.2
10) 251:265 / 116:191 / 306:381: 0.48 N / 76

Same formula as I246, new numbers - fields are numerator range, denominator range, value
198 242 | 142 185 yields 0.94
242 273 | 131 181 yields 1.03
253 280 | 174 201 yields 1.11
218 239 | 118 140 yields 0.97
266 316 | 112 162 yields 1.10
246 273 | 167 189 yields 1.07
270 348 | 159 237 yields 1.17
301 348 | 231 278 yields 1.09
